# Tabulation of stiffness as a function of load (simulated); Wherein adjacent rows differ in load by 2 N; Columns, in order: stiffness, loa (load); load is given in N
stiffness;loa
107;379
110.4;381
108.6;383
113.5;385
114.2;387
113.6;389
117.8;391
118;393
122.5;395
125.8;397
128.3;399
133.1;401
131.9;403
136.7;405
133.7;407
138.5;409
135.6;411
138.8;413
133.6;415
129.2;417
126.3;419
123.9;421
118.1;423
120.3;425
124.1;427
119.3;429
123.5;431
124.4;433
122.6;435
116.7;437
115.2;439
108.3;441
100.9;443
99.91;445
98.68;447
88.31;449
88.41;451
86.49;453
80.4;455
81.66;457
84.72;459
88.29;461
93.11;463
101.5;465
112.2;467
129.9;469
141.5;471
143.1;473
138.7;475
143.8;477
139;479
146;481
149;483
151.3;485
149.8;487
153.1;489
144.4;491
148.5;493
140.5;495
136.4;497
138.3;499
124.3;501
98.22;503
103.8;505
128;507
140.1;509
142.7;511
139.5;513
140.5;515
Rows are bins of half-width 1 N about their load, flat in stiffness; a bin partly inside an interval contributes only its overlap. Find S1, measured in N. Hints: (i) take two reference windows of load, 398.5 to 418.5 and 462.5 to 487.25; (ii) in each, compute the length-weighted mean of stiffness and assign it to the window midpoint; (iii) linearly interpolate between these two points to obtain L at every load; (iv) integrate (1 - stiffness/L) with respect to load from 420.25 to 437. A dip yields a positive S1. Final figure 1.5 N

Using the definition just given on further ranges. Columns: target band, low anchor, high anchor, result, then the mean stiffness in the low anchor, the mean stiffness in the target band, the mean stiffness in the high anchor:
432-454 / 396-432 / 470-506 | 4.6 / 129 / 105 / 138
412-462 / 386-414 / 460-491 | 7.8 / 128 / 110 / 132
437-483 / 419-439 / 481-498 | 8.3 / 121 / 111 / 147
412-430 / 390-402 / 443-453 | -2.7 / 124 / 126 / 93.8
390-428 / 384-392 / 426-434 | -3.0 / 115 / 128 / 123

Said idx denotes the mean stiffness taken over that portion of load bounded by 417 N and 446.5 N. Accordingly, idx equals 117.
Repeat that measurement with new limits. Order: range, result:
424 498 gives 120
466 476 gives 133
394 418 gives 132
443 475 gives 102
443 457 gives 90.5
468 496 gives 144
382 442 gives 124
